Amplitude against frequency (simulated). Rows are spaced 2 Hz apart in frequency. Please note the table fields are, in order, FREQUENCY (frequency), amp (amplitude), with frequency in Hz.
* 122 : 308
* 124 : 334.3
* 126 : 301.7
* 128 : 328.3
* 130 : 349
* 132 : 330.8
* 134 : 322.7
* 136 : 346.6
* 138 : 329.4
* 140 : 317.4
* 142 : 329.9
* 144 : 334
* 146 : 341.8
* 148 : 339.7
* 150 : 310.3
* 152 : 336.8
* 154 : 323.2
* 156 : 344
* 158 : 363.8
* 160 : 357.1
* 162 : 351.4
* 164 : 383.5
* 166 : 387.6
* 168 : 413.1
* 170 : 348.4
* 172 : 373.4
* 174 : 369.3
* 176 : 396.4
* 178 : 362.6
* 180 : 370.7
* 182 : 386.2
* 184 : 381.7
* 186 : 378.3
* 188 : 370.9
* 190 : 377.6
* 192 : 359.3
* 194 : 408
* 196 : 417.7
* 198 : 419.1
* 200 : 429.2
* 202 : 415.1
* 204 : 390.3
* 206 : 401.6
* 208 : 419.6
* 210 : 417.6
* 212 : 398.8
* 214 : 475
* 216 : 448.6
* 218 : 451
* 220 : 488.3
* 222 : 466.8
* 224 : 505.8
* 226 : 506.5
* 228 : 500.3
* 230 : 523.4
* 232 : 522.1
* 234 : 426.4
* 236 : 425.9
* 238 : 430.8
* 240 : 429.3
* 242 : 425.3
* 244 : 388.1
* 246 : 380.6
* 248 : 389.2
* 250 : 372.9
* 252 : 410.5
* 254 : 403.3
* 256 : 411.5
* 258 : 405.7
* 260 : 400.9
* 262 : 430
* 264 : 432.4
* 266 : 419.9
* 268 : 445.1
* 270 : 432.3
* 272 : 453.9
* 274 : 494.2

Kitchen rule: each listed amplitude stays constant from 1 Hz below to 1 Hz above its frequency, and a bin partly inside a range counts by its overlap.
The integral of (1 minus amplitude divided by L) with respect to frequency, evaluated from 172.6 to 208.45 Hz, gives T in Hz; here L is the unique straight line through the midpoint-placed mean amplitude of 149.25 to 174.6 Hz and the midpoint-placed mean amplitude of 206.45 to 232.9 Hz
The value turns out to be 1.9 Hz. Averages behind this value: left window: 359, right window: 469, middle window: 391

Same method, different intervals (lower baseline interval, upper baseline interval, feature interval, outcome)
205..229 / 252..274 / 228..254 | 0.7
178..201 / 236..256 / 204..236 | -5.0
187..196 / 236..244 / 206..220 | -1.2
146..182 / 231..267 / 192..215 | -1.7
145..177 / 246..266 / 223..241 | -3.7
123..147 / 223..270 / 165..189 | -0.6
